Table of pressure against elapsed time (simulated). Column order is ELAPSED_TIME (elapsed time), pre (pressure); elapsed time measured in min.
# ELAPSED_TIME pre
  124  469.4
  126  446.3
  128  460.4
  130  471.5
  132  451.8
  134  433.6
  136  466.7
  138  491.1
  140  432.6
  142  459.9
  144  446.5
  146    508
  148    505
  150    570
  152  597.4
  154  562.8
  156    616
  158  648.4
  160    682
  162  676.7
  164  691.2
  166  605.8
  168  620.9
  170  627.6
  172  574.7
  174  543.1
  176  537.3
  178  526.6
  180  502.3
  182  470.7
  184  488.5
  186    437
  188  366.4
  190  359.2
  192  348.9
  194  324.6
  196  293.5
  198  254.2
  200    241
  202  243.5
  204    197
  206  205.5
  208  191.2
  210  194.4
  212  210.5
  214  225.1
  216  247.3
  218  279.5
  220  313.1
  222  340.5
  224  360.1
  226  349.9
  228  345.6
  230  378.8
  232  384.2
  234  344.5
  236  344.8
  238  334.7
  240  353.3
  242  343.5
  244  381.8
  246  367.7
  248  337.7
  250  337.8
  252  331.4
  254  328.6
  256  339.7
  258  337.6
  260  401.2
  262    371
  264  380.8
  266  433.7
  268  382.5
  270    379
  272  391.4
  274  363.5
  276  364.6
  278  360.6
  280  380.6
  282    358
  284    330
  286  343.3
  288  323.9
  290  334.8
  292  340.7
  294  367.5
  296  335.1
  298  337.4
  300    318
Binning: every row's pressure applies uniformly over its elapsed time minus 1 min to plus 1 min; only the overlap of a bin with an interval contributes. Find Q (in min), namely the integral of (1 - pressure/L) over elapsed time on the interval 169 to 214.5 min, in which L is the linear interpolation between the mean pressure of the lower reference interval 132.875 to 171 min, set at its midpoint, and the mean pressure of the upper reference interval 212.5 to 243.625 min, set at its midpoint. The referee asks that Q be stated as 8.6 min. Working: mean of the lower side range 560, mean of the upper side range 329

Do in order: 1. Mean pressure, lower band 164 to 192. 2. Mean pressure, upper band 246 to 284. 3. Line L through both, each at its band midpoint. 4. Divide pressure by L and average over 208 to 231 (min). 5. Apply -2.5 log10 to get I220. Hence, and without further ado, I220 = 0.45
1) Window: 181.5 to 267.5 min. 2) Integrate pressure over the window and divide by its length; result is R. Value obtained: 328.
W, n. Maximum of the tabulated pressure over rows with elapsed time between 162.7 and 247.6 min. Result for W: 691.2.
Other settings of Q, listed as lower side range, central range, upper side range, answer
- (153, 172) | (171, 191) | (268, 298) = 3.8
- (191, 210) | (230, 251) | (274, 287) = -3.5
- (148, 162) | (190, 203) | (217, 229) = 4.5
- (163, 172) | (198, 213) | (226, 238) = 8.1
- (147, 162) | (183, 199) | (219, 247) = 4.3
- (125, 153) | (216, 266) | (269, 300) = 5.3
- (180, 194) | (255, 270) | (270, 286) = -0.3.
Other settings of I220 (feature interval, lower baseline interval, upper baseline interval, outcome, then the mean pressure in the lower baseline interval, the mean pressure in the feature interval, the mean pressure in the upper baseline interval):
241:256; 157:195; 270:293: 0.18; 528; 346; 355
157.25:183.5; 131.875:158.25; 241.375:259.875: -0.24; 512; 590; 348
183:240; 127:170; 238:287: 0.39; 545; 308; 362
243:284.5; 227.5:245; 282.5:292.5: -0.06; 357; 365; 335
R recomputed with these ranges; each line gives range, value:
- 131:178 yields 554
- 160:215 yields 411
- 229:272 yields 362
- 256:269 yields 381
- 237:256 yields 346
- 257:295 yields 366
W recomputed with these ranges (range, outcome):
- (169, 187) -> 627.6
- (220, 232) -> 384.2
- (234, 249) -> 381.8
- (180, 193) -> 502.3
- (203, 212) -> 210.5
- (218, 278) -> 433.7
